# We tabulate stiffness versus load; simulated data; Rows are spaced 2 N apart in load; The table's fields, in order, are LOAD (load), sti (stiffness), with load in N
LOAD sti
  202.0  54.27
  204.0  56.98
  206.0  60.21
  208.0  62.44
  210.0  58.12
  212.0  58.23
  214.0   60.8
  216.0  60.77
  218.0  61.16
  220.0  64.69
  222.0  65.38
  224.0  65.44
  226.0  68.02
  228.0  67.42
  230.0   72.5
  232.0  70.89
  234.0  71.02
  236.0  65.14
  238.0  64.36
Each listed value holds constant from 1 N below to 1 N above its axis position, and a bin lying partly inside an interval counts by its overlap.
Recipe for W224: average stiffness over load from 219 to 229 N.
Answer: 66.2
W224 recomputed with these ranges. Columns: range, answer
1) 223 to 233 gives 68.9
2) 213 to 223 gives 62.6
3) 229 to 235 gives 71.5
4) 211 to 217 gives 59.9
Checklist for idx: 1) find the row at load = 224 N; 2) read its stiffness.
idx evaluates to 65.44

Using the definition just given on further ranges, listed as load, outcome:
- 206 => 60.21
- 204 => 56.98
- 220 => 64.69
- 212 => 58.23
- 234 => 71.02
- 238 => 64.36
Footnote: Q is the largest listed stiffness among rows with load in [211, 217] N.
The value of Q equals 60.8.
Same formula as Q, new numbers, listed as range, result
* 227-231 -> 72.5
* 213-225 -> 65.44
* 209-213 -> 58.23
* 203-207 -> 60.21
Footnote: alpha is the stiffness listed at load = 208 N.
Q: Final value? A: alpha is 62.44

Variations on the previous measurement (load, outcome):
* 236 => 65.14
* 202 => 54.27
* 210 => 58.12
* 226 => 68.02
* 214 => 60.8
